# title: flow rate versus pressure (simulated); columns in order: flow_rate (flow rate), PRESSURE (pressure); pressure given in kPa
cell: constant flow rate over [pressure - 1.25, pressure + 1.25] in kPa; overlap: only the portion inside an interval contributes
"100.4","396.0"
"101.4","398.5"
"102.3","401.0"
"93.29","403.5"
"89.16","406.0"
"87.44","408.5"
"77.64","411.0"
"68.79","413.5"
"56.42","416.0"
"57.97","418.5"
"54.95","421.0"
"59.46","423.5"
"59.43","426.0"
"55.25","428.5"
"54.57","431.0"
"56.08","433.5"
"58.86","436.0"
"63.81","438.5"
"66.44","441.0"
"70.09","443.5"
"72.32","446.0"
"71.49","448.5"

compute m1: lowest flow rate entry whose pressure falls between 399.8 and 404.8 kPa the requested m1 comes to 93.29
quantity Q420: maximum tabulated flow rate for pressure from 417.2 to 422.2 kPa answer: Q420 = 57.97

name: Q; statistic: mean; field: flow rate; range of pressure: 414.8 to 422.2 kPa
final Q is 56.5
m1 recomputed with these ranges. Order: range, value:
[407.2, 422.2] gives 54.95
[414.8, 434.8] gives 54.57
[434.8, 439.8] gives 58.86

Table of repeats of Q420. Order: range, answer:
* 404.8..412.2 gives 89.16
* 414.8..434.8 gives 59.46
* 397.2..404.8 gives 102.3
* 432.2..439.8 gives 63.81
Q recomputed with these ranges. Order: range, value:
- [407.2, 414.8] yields 77.9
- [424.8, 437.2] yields 56.8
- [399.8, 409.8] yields 92.9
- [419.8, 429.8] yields 57.3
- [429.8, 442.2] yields 59.9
